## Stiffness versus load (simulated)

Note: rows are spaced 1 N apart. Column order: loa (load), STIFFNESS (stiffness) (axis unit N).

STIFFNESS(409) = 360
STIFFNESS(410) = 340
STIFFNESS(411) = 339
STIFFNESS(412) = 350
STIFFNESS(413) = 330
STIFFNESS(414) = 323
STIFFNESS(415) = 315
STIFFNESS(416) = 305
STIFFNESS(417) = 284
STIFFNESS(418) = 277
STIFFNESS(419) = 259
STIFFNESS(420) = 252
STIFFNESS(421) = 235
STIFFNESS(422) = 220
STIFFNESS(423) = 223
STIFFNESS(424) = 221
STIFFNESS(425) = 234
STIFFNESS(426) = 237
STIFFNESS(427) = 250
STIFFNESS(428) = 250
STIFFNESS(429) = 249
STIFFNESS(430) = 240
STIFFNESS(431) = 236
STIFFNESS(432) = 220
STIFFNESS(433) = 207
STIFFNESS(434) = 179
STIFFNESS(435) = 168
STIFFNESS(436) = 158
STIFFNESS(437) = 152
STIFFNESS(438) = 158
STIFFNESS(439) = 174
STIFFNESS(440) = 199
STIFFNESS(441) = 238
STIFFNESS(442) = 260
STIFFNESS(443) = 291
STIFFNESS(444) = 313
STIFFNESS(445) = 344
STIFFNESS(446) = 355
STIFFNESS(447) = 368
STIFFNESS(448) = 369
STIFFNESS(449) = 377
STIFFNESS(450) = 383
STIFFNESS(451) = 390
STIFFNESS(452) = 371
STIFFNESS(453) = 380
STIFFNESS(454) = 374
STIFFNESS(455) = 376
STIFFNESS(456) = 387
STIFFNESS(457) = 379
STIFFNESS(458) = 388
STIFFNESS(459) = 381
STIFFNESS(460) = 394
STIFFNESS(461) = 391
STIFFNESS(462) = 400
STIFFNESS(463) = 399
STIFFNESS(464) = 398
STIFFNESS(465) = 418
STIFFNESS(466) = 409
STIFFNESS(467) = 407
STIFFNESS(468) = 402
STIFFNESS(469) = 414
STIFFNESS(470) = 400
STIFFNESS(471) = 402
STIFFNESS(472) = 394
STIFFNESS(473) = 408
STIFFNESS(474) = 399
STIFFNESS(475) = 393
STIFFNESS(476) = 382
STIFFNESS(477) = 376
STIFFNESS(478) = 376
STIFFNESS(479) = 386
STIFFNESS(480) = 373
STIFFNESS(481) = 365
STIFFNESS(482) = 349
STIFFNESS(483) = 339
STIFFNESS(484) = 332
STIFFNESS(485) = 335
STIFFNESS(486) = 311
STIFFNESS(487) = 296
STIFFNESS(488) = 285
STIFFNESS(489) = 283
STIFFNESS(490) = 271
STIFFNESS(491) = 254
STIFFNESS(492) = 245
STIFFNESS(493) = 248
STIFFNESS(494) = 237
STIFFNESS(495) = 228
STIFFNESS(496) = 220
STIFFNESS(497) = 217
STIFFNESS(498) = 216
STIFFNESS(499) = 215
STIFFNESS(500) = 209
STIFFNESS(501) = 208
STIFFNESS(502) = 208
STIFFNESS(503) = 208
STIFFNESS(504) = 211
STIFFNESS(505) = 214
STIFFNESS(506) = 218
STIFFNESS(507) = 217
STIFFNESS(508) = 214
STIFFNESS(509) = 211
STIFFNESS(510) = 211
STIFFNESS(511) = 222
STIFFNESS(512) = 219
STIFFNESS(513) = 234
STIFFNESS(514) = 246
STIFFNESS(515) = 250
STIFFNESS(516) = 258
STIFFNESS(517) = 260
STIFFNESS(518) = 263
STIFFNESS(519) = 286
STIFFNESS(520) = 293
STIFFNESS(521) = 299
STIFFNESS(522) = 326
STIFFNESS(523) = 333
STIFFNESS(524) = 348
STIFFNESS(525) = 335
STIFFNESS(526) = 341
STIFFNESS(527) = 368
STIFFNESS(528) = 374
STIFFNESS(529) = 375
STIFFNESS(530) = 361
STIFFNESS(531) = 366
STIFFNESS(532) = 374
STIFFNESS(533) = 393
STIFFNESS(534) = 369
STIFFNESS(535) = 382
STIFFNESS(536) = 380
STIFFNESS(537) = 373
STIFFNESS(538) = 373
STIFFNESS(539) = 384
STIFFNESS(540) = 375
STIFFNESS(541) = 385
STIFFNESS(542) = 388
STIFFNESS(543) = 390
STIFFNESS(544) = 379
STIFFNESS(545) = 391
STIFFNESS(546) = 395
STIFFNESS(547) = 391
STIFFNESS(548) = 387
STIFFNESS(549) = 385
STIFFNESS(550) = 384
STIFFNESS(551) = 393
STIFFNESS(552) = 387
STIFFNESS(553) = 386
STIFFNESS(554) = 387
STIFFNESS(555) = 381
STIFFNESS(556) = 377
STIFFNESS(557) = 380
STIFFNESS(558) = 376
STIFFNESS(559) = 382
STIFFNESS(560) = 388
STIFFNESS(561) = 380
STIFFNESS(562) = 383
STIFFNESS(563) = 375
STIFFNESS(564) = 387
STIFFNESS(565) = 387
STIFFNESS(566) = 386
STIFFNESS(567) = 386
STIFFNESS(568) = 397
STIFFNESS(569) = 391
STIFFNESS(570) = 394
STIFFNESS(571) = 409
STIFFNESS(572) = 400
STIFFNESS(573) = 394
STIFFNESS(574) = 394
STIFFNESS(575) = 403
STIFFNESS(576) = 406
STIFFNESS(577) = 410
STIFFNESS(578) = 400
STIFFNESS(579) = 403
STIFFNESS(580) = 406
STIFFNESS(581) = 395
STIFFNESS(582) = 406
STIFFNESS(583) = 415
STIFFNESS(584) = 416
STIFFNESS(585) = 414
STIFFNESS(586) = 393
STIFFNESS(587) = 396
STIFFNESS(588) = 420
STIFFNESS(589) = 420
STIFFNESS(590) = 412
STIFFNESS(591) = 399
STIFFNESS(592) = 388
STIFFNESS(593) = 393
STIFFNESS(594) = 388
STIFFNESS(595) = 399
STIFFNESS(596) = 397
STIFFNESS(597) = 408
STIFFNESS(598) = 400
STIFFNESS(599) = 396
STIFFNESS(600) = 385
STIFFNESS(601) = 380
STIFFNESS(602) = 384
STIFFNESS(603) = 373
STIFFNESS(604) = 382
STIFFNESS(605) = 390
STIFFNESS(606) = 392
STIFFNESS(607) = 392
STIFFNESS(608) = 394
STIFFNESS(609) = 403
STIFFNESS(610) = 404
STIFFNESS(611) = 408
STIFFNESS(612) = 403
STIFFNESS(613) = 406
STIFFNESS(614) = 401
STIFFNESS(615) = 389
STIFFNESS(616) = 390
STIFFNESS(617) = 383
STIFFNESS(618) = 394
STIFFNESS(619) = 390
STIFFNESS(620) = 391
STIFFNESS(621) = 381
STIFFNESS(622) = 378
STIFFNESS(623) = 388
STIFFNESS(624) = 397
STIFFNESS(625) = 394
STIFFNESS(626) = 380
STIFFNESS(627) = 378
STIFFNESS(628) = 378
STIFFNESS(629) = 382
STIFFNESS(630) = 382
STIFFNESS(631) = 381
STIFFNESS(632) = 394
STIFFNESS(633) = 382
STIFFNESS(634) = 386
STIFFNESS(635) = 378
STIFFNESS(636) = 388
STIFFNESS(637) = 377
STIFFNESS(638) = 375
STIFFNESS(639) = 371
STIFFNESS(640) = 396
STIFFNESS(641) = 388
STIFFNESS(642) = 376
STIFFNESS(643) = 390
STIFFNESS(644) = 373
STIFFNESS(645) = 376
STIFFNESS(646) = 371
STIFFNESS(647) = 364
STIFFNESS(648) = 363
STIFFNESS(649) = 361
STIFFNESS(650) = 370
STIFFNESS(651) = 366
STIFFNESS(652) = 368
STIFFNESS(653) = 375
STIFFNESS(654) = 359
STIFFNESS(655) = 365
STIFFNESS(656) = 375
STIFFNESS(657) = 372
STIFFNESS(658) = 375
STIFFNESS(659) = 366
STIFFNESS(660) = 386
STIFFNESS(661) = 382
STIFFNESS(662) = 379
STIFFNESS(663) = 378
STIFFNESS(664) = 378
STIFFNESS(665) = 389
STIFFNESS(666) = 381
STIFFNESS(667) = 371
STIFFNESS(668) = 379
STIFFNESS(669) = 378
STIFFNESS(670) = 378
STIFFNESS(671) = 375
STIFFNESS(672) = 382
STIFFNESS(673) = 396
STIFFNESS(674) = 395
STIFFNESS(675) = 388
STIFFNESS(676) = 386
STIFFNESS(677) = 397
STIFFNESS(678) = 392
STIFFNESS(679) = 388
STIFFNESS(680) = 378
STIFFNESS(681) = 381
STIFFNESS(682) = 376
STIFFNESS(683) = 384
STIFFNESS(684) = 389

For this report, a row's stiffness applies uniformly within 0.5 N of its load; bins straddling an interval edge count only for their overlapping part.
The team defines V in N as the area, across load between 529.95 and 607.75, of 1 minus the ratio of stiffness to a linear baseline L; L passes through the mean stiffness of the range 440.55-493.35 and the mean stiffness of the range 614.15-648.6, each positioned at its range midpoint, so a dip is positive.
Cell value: -3.6 N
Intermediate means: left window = 358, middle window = 391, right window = 383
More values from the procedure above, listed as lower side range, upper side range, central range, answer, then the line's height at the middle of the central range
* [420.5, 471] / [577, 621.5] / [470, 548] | 7.5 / 345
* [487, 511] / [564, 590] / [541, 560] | -2.4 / 343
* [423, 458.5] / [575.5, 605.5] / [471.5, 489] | -2.5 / 312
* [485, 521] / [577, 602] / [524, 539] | -3.8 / 294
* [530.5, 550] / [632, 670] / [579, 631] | -2.2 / 379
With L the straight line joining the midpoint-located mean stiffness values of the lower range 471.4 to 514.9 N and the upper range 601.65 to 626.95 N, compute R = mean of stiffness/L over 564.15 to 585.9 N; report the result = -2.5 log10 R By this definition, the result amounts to -0.13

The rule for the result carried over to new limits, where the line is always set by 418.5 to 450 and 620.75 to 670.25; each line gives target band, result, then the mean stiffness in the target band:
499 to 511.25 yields 0.34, 212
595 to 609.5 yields -0.12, 391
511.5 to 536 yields -0.06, 320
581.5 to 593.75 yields -0.18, 406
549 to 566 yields -0.18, 383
